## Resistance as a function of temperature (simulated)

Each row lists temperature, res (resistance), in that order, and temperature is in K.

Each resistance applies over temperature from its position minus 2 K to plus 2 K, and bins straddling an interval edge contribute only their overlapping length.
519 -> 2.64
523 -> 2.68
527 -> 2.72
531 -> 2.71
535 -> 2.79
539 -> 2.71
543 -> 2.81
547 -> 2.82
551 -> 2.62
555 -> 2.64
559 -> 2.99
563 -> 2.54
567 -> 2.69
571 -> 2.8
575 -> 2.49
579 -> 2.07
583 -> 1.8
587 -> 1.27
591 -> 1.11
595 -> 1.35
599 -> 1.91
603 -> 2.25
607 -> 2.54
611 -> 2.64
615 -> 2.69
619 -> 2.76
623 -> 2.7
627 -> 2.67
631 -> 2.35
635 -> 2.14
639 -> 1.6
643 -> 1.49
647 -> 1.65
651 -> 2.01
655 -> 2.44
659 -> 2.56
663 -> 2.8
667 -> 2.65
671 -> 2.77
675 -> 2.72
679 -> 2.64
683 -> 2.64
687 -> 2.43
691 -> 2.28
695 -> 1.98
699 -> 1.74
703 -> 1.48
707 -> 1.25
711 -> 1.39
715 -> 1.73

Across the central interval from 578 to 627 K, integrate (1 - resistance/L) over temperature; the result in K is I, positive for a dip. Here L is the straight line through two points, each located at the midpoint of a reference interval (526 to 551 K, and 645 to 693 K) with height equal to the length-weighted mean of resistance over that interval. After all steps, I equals 9.2 K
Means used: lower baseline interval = 2.75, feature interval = 2.11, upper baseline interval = 2.47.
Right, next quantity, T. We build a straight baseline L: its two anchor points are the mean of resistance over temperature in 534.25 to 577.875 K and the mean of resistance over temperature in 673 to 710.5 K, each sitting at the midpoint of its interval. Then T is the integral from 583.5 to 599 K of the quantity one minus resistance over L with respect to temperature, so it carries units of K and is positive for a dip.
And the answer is 7.1 K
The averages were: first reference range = 2.7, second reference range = 2.1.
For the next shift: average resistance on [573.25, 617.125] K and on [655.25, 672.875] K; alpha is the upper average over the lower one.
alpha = 1.3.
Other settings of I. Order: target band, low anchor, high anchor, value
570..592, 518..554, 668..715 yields 5.5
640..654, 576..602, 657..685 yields 3.7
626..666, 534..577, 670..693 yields 6.8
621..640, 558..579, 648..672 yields 1.6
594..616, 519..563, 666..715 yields 2.0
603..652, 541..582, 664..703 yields 4.5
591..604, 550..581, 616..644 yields 4.0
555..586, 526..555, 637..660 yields 0.8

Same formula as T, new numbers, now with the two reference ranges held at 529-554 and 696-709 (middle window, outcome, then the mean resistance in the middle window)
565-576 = -0.7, 2.68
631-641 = 0.3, 1.97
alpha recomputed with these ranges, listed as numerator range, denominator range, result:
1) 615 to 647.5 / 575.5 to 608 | 1.24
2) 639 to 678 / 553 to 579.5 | 0.88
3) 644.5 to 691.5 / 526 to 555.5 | 0.90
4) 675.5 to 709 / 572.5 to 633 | 0.96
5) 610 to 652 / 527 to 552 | 0.82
